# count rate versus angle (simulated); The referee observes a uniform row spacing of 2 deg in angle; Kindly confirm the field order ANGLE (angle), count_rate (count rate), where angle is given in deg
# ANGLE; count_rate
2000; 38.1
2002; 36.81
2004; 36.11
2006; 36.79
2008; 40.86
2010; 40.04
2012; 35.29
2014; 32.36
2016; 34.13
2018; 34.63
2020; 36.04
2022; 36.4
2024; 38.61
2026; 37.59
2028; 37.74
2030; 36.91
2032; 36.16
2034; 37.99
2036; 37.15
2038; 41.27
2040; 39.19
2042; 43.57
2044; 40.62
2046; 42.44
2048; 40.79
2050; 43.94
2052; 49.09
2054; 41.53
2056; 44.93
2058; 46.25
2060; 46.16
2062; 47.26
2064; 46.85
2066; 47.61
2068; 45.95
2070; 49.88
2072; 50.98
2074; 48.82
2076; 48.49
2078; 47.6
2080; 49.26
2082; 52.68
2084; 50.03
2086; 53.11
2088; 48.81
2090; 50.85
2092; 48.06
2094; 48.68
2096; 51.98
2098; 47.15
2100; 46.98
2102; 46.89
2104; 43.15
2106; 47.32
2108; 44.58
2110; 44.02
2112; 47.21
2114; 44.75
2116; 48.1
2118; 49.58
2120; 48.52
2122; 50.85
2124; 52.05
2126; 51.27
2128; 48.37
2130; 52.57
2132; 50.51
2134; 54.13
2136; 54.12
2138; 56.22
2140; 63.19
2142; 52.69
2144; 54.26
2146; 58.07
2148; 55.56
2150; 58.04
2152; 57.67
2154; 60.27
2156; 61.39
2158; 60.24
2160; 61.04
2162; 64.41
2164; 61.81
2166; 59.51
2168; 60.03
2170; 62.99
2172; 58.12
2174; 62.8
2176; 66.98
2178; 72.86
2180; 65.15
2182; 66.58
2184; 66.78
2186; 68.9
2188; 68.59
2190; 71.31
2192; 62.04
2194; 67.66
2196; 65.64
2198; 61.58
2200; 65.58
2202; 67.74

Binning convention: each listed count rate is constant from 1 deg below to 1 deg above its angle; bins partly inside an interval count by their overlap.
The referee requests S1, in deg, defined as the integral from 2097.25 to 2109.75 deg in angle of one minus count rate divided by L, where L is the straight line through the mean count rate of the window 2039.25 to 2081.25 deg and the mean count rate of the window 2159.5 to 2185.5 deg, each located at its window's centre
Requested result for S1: 1.6 deg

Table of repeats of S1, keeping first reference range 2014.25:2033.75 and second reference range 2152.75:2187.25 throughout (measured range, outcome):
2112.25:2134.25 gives 2.0 deg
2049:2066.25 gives -1.3 deg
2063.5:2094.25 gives -1.8 deg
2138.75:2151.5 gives 0.4 deg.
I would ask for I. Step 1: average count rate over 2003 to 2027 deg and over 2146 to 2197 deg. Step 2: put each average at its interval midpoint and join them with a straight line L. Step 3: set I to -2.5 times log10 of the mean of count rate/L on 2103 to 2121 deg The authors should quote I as 0.15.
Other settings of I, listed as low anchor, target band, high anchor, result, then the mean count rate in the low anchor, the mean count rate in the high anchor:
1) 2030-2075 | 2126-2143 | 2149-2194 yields 0.07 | 43.9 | 63.6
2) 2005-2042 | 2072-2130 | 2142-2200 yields 0.04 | 37.3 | 62.7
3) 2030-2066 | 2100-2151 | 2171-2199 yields 0.10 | 42.6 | 66.1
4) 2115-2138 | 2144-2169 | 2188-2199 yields -0.03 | 51.1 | 65.9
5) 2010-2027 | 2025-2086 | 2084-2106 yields -0.06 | 35.9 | 48.6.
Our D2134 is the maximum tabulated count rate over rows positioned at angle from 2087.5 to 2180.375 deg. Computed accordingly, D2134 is 72.86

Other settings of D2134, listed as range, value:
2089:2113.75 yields 51.98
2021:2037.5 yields 38.61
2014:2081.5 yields 50.98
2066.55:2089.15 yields 53.11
